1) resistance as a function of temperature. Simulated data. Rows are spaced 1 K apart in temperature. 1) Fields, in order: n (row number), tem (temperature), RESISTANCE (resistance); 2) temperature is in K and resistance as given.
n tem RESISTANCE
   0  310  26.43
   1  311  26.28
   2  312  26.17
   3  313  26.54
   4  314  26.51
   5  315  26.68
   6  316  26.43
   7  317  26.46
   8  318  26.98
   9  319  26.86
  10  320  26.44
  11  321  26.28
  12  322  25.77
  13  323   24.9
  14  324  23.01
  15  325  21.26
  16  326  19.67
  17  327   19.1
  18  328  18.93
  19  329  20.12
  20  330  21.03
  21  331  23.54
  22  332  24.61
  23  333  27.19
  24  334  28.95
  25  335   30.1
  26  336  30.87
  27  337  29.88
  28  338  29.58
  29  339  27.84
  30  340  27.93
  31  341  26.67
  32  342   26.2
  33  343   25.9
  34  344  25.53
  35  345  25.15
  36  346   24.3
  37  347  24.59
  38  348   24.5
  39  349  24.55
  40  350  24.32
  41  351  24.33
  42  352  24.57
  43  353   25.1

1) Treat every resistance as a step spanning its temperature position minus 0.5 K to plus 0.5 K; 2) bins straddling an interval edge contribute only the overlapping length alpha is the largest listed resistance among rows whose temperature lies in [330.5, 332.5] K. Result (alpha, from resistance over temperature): 24.61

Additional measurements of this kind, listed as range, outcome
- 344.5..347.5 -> 25.15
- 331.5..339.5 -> 30.87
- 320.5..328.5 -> 26.28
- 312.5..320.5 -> 26.98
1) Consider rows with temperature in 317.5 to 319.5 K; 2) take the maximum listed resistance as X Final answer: 26.98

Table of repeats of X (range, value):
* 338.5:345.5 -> 27.93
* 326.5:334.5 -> 28.95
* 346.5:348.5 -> 24.59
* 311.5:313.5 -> 26.54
